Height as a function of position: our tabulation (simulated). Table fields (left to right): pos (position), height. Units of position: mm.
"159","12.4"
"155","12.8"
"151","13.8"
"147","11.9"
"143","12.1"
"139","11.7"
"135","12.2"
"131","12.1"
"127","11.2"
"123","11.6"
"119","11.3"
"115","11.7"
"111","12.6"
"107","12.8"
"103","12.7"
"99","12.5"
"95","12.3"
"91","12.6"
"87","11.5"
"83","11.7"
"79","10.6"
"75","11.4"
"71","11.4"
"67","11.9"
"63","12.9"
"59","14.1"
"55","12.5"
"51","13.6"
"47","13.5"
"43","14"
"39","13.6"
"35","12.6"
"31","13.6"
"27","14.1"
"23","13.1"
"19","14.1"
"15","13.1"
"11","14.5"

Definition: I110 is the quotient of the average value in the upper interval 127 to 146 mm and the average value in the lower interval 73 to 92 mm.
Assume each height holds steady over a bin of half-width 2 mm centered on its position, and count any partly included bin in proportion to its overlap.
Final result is 1.0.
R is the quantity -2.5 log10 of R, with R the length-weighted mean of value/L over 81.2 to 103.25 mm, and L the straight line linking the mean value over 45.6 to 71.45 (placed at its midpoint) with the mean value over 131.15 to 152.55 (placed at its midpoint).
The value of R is 0.04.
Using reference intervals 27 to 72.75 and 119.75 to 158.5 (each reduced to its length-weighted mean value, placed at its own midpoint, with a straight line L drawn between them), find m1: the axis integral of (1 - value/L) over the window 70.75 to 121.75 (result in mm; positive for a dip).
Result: 2.7 mm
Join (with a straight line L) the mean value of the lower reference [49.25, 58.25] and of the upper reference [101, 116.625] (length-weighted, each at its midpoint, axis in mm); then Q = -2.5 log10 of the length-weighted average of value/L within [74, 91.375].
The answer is 0.119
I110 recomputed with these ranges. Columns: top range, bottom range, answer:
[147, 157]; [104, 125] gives 1.08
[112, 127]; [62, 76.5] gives 0.98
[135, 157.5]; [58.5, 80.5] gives 1.04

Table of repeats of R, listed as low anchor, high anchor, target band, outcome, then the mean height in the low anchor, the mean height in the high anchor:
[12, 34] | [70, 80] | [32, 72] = -0.07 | 13.6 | 11.2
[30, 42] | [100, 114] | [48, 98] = 0.06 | 13.3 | 12.6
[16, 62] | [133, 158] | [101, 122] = 0.05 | 13.5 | 12.4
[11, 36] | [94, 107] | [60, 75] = 0.08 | 13.6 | 12.6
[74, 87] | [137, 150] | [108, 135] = 0.00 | 11.3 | 12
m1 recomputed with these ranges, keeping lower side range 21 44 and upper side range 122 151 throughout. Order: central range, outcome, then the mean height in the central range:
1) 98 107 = -0.14 mm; 12.7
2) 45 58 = -0.07 mm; 13.3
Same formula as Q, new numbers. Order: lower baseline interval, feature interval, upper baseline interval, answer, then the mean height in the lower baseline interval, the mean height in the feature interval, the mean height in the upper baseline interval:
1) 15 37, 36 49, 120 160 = -0.03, 13.5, 13.6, 12.2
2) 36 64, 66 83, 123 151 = 0.15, 13.4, 11.3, 12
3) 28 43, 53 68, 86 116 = 0.01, 13.4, 12.9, 12.4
